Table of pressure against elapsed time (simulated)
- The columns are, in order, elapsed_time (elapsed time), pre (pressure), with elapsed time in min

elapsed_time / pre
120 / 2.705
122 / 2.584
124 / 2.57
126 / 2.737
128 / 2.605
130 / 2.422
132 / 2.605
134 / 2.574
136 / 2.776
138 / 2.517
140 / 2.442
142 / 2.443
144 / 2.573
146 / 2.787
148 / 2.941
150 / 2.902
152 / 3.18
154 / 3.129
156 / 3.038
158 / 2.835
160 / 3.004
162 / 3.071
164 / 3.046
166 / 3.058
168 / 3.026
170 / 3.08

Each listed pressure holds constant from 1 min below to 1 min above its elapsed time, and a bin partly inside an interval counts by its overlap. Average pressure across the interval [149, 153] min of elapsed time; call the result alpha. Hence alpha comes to 3.04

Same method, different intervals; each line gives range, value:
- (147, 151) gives 2.92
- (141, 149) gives 2.69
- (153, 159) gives 3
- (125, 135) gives 2.59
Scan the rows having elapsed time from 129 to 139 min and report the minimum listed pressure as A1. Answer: 2.422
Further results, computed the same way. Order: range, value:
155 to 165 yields 2.835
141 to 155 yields 2.443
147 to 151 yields 2.902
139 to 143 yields 2.442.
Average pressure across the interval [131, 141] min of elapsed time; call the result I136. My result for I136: 2.58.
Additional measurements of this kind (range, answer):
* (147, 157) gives 3.04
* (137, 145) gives 2.49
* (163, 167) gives 3.05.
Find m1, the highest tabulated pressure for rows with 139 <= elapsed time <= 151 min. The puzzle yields 2.941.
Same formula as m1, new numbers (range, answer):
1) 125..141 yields 2.776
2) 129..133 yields 2.605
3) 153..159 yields 3.129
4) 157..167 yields 3.071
